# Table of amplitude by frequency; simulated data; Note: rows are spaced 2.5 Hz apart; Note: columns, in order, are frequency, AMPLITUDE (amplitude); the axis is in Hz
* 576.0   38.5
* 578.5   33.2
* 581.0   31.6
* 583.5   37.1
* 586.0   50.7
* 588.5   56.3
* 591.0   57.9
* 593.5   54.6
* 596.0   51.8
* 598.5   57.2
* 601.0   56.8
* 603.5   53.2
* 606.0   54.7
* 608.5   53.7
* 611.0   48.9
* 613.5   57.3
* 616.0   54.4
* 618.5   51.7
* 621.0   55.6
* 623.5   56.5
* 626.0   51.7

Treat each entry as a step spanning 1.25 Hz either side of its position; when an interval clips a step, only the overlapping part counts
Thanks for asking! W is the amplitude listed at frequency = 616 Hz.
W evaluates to 54.4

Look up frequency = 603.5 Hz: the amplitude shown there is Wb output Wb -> 53.2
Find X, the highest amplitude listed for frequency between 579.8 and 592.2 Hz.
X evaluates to 57.9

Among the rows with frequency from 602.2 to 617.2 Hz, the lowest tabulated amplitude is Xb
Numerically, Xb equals 48.9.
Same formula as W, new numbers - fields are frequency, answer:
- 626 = 51.7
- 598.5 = 57.2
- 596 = 51.8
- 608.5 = 53.7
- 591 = 57.9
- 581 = 31.6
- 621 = 55.6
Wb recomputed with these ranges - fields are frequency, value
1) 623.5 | 56.5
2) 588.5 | 56.3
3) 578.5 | 33.2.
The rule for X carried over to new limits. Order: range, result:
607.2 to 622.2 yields 57.3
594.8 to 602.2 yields 57.2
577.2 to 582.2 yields 33.2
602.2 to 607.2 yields 54.7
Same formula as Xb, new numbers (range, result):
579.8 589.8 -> 31.6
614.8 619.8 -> 51.7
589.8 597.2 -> 51.8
